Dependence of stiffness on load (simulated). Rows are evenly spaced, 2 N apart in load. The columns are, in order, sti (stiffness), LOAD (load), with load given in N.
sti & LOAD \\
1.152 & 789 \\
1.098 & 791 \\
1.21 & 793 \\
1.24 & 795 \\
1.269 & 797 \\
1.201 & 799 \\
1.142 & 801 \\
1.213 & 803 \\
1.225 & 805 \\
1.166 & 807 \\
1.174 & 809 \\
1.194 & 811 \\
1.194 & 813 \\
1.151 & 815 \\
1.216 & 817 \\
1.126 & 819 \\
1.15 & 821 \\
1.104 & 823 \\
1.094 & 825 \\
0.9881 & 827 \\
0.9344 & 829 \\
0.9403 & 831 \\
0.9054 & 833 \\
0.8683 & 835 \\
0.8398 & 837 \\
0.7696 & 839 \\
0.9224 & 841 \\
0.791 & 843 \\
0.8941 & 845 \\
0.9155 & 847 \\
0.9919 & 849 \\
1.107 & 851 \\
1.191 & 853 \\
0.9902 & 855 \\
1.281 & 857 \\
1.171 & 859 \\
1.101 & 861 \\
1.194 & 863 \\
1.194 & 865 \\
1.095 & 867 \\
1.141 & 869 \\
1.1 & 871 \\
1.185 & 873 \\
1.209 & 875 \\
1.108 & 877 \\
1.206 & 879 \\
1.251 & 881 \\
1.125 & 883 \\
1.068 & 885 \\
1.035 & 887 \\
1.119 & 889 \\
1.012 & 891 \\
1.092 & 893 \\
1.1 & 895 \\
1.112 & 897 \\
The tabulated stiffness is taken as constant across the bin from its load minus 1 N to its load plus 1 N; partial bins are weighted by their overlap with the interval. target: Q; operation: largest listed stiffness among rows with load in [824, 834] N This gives 1.094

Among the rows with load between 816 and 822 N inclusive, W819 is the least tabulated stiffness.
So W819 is 1.126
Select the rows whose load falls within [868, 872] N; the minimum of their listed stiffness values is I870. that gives 1.1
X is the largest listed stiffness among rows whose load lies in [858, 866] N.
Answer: 1.194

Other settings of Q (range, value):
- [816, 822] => 1.216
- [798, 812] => 1.225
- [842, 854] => 1.191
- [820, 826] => 1.15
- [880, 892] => 1.251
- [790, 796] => 1.24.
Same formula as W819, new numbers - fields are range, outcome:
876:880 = 1.108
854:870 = 0.9902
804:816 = 1.151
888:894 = 1.012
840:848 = 0.791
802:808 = 1.166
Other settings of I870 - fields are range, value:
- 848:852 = 0.9919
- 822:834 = 0.9054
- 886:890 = 1.035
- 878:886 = 1.068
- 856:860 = 1.171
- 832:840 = 0.7696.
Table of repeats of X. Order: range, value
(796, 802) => 1.269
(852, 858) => 1.281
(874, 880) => 1.209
